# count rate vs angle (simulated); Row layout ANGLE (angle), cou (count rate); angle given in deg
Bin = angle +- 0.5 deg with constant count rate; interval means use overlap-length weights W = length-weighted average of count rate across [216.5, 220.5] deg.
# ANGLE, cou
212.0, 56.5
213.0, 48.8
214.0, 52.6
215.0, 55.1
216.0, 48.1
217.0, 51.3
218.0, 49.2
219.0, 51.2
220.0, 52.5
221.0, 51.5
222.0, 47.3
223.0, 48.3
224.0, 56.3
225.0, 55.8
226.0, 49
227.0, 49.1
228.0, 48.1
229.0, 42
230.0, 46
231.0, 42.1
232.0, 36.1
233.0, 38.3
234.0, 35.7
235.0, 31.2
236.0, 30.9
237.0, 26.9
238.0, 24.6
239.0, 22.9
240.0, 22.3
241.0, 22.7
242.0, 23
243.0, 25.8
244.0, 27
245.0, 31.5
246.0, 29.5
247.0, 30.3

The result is 51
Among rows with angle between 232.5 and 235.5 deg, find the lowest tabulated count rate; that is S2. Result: 31.2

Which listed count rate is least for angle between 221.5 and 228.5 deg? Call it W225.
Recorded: 47.3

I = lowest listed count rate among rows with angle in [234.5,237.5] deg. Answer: 26.9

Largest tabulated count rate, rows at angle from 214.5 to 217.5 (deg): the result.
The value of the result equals 55.1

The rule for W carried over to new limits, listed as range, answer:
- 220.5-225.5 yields 51.8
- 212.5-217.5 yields 51.2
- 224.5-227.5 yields 51.3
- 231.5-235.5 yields 35.3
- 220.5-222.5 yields 49.4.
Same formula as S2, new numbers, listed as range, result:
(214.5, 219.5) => 48.1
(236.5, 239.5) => 22.9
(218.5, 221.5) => 51.2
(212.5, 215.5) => 48.8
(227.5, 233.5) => 36.1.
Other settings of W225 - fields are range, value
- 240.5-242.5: 22.7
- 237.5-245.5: 22.3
